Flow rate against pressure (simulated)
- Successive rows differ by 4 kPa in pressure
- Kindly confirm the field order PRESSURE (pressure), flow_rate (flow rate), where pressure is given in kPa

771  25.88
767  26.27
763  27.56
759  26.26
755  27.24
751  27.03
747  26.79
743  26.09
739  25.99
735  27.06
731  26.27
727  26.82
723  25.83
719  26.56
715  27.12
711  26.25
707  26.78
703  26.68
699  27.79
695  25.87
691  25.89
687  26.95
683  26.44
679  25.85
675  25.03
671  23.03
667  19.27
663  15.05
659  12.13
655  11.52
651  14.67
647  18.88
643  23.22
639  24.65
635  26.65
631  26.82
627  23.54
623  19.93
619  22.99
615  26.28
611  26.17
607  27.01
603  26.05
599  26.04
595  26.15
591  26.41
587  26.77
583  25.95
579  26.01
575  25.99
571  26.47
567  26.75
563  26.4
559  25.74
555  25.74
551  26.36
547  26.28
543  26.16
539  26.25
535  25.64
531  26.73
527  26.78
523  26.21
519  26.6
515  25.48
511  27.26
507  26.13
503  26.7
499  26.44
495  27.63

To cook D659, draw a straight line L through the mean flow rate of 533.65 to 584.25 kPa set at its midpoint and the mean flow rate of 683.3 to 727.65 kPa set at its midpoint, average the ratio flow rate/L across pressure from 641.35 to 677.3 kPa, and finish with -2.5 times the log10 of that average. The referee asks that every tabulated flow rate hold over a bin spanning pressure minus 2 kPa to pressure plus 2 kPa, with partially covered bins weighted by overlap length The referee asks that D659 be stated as 0.41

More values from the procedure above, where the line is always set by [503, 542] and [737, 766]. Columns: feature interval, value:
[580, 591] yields 0.005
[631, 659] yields 0.314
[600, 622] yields 0.043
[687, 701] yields 0.001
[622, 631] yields 0.151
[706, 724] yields 0.004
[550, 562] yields 0.019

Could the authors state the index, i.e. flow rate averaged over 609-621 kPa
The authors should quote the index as 25.1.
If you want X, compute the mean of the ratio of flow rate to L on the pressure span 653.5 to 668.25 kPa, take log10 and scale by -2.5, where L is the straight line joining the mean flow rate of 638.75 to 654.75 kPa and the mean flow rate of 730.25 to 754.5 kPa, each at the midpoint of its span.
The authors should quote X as 0.37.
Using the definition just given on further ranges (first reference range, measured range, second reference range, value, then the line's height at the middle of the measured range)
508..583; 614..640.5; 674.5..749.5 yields 0.09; 26.4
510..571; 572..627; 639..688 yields -0.09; 23.4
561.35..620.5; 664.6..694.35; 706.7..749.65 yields 0.08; 26.4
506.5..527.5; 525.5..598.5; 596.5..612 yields 0.00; 26.4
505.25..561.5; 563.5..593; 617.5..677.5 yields -0.10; 24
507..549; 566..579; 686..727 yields 0.00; 26.4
